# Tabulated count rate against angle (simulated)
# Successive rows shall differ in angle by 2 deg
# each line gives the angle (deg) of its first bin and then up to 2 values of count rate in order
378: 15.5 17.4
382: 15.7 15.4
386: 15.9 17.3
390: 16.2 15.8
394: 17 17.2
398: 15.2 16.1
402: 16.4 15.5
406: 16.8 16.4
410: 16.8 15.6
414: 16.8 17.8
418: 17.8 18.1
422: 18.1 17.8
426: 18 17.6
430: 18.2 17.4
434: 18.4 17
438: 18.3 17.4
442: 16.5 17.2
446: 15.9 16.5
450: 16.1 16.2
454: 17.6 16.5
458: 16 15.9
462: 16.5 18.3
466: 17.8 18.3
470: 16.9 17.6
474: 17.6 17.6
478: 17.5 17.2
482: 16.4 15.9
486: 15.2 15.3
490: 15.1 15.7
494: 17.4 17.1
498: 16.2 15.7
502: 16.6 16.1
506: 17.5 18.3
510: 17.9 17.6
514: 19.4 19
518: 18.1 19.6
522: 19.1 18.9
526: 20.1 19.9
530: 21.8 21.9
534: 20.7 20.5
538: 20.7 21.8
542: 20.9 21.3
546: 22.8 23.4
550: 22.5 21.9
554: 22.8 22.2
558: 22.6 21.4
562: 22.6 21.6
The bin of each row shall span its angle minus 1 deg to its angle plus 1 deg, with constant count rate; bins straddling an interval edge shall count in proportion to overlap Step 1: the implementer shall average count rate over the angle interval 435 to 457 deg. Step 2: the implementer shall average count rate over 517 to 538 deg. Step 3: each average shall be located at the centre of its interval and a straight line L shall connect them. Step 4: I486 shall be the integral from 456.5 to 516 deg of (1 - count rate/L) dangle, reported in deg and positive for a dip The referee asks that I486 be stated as 4.8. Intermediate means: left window 16.8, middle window 16.9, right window 20.1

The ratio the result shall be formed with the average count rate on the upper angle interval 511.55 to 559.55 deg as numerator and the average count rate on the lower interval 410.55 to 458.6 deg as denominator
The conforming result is 1.21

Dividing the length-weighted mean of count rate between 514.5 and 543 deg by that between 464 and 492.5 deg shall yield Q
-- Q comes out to 1.2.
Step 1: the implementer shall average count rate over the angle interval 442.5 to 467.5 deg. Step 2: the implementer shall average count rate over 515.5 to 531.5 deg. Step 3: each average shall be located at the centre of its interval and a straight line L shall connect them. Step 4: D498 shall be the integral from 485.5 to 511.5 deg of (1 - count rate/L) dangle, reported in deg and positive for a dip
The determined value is 2.91 deg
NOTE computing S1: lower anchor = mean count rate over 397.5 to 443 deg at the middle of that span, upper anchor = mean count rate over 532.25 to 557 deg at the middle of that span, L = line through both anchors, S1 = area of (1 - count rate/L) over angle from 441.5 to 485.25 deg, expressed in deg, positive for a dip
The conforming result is 4.3 deg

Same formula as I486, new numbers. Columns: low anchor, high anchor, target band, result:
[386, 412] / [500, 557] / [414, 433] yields -0.9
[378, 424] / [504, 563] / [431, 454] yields 1.0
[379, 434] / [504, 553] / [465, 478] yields 0.7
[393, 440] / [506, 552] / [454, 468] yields 1.1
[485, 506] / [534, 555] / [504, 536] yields -0.5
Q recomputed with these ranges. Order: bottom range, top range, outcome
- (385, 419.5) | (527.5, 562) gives 1.32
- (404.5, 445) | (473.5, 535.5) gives 1.03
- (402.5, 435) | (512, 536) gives 1.14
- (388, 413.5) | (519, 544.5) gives 1.26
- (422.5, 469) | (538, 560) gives 1.29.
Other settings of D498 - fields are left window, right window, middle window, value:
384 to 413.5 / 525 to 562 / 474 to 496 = 3.44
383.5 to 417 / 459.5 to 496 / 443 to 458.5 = 0.13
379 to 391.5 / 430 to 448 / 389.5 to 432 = -0.43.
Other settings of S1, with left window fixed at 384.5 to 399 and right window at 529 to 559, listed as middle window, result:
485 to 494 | 2.0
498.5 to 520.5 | 3.1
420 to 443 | 0.1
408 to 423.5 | 0.0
